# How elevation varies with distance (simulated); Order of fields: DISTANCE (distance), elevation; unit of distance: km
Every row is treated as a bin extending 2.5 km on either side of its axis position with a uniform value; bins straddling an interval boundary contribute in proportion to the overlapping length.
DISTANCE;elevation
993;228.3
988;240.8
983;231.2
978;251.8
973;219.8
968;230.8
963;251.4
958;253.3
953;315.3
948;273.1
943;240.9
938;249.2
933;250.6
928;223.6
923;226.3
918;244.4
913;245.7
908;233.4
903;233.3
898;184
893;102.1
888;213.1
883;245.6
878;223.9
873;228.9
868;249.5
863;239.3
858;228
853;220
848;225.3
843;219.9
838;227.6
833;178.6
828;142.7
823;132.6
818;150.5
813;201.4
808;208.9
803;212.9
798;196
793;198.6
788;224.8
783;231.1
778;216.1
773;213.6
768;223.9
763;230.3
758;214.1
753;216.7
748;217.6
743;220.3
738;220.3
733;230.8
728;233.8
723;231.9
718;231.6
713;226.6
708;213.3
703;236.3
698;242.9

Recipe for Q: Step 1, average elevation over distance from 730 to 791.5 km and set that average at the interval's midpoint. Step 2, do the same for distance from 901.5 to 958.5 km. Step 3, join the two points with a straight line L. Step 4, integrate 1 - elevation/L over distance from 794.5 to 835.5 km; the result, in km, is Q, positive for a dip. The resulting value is 9.2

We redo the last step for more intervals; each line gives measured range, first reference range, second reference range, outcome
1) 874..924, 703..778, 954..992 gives 4.47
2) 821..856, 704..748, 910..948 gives 6.15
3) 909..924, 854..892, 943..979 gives 0.10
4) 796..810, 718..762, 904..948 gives 1.43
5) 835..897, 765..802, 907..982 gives 3.70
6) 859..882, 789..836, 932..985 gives -2.83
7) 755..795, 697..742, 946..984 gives 2.61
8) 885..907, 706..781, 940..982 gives 5.09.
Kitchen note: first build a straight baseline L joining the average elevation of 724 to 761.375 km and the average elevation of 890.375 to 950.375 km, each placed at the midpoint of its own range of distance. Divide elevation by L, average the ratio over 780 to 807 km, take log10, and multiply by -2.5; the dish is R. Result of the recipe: 0.05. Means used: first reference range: 223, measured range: 213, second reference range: 225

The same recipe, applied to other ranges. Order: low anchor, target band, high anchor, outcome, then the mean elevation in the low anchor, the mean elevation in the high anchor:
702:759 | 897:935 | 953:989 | 0.04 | 224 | 245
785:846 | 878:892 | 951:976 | 0.03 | 192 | 253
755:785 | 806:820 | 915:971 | 0.21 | 221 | 250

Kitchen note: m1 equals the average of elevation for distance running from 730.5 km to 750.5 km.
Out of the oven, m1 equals 222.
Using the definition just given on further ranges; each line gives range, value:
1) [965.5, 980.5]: 234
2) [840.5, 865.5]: 226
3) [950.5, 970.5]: 263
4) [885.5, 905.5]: 183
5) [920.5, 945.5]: 238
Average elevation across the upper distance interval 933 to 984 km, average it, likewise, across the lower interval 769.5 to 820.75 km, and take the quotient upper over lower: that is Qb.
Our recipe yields 1.2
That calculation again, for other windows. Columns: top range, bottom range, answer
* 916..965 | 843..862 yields 1.12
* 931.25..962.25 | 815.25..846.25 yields 1.49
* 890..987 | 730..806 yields 1.08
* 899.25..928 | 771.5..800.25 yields 1.09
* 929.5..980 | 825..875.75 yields 1.18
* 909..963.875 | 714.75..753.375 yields 1.11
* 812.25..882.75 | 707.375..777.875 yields 0.92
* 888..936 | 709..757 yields 0.96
